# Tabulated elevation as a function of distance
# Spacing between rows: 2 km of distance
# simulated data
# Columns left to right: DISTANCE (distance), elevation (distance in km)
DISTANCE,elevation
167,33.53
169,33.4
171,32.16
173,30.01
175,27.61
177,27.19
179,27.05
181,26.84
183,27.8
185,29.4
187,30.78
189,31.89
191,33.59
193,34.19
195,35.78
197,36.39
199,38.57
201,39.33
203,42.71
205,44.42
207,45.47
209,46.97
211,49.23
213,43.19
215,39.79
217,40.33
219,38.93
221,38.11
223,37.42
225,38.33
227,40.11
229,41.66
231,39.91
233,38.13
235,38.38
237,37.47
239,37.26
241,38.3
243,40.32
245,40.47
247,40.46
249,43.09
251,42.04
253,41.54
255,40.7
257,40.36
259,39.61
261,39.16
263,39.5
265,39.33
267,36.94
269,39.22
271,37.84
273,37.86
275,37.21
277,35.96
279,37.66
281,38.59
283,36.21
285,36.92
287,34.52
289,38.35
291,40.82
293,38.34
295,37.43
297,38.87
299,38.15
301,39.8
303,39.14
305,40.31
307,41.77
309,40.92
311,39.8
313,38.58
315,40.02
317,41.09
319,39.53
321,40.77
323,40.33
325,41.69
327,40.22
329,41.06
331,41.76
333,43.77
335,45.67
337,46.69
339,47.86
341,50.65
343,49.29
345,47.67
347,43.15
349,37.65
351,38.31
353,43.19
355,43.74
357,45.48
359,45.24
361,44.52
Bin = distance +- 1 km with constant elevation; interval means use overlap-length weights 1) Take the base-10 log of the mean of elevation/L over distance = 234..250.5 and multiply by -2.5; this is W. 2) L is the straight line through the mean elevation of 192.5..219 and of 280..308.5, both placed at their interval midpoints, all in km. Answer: 0.02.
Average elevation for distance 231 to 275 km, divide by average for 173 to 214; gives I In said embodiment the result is 1.1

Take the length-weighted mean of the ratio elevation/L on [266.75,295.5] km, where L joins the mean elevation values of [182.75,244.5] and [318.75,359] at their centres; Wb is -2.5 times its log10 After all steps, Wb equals 0.10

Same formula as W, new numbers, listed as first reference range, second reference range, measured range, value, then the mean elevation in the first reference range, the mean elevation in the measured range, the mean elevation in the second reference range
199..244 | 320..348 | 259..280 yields 0.11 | 40.7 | 38.1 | 44.3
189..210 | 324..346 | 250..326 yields 0.11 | 39.4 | 39.1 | 45.1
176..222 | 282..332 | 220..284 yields -0.03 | 36.9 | 39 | 39.5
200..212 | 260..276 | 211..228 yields 0.08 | 44.7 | 40.1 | 38.4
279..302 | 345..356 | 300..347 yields -0.06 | 38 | 42.6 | 41.8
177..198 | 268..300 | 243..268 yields -0.13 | 31.2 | 40.3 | 37.7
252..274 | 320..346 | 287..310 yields 0.07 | 39.3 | 39.2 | 44.4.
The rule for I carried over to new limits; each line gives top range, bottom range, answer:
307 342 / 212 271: 1.07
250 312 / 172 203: 1.21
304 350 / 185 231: 1.09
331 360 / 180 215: 1.19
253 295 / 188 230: 0.96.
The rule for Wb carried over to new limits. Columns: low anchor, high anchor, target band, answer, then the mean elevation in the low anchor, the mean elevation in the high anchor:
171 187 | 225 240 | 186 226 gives -0.165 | 28.4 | 38.9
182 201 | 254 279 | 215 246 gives -0.084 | 33.5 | 38.6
